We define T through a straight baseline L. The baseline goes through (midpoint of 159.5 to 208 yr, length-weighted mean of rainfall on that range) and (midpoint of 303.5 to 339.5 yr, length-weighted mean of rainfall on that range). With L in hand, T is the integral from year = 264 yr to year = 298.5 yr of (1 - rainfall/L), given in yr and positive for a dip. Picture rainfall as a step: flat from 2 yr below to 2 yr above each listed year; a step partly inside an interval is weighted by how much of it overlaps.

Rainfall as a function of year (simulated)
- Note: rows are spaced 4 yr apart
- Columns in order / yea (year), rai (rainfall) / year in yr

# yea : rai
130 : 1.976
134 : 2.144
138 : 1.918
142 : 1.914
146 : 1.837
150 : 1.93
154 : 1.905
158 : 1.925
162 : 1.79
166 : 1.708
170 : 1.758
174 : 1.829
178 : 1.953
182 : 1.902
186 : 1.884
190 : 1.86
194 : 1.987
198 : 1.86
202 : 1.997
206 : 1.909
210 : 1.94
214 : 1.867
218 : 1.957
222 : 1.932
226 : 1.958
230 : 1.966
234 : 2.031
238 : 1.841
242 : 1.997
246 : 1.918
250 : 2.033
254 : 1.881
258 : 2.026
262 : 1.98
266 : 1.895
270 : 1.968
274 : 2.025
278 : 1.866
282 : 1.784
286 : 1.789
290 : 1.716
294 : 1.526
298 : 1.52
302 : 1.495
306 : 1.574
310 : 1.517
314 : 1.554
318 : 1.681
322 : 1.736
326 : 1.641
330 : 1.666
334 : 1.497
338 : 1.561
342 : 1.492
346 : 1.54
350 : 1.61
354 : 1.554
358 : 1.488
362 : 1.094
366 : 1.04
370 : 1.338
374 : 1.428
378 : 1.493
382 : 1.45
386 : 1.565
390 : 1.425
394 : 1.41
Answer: -2.4 yr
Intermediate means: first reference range 1.87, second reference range 1.6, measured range 1.8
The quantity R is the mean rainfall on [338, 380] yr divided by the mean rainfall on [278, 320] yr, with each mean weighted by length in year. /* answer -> 0.9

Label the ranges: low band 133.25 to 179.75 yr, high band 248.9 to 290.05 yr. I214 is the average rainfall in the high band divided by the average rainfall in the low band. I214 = 1.0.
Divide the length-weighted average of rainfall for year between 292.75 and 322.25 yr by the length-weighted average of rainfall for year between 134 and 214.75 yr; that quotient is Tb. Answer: 0.83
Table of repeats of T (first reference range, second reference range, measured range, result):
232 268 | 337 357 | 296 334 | 2.0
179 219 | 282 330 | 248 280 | -4.1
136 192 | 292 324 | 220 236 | -2.2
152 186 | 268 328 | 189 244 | -4.5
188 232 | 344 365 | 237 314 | -4.1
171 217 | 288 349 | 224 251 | -2.5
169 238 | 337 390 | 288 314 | 1.0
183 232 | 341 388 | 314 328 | -0.9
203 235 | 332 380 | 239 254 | -1.0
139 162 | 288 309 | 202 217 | -1.4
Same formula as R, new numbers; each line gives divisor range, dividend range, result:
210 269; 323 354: 0.81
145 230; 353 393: 0.73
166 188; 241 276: 1.06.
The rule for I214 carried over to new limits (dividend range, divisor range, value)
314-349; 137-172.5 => 0.86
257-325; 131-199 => 0.92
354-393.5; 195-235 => 0.71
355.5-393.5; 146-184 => 0.74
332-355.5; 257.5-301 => 0.85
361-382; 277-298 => 0.76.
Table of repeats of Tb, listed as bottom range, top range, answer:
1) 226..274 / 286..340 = 0.82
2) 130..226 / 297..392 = 0.79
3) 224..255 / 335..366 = 0.74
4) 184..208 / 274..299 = 0.90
